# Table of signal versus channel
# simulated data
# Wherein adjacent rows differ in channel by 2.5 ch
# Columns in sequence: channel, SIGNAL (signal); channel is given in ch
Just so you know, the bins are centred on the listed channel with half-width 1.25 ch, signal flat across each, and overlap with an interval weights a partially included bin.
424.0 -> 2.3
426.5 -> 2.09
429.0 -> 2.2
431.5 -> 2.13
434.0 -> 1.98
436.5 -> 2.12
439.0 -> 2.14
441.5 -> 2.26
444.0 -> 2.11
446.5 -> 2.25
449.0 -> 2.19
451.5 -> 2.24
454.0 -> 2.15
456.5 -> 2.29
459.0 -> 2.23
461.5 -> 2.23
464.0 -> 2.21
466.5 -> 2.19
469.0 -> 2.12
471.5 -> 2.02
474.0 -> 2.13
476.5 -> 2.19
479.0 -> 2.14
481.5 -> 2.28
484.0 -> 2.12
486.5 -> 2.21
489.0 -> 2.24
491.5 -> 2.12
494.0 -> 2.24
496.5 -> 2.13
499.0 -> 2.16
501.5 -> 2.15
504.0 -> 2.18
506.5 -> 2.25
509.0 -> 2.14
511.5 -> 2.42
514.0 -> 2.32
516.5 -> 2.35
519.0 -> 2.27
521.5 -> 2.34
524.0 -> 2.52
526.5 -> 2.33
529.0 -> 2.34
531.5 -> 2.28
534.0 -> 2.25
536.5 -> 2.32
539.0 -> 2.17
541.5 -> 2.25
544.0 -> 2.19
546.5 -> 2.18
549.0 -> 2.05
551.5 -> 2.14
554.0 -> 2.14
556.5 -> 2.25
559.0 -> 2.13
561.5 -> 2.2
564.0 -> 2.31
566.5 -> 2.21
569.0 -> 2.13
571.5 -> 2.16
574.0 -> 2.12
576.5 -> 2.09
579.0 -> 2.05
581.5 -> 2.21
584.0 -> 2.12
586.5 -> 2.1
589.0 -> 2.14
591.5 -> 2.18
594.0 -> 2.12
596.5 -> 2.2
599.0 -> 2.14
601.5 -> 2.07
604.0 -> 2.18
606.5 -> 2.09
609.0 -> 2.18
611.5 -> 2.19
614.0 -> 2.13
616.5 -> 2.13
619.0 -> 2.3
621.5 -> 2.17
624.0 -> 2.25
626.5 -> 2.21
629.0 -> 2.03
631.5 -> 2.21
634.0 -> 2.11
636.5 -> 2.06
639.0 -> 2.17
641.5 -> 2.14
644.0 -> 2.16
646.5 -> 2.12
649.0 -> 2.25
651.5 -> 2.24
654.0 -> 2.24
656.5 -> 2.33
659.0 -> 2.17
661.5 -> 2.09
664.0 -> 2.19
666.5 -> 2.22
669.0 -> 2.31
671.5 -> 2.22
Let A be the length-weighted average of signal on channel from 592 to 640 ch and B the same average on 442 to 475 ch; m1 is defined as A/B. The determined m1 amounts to 1.0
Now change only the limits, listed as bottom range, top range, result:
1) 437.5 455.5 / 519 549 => 1.04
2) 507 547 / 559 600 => 0.94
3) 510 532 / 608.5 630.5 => 0.93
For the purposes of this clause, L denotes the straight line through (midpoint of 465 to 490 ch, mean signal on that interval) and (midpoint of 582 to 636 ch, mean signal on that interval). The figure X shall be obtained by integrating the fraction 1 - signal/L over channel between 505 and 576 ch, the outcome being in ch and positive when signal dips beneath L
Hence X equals -2.6 ch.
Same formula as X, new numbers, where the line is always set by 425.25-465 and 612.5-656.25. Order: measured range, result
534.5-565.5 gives -0.3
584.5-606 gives 0.4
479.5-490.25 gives -0.2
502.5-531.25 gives -1.8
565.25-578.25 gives 0.2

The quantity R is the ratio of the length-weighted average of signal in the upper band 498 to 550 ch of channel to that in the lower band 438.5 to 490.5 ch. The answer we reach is 1.03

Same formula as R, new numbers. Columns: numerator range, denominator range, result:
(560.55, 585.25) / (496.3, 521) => 0.96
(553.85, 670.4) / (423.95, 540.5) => 0.98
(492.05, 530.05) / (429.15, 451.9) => 1.05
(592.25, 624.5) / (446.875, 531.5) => 0.97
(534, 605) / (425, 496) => 1.00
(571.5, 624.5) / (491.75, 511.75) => 0.98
